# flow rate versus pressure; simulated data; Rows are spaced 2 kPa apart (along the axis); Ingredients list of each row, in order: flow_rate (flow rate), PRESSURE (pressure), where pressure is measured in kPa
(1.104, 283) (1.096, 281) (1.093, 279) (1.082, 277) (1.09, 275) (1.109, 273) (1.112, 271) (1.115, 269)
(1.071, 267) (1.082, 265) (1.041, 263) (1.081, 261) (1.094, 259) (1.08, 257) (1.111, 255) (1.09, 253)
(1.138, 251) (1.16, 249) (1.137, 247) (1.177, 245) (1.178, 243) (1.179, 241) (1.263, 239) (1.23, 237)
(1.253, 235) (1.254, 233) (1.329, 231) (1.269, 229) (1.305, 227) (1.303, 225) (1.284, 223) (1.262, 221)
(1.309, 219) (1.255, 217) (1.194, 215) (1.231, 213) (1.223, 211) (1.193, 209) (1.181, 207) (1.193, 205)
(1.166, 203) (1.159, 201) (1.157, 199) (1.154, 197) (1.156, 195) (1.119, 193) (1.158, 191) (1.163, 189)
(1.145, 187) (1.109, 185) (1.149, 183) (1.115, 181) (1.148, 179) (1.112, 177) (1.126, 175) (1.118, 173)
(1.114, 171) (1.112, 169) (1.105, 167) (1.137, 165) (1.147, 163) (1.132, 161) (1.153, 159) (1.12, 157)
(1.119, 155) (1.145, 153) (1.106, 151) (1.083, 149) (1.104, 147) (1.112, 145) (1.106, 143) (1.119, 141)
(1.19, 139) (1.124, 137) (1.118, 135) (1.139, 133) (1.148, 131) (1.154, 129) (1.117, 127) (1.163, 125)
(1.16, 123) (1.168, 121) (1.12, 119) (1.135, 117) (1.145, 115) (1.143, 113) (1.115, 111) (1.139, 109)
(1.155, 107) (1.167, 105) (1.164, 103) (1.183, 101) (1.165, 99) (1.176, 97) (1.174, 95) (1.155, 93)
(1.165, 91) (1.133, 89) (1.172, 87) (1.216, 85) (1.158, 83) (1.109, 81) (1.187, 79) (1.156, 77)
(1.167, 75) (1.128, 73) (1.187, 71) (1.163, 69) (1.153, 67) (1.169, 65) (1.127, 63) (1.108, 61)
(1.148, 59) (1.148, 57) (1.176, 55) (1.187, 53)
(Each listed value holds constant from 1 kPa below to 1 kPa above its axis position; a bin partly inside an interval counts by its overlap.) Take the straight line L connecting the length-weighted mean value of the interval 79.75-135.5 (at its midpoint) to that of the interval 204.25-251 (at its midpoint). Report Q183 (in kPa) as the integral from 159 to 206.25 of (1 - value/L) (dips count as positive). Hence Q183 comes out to 2.5 kPa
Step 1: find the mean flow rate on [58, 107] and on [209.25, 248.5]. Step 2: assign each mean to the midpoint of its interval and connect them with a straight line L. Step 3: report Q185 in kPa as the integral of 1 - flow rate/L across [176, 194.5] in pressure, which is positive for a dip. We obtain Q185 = 1.2 kPa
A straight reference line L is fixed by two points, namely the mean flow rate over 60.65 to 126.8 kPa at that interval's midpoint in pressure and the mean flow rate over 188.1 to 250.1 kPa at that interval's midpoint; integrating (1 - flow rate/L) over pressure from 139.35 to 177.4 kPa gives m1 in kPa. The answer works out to 2.06 kPa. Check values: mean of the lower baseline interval 1.16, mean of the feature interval 1.12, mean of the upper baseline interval 1.21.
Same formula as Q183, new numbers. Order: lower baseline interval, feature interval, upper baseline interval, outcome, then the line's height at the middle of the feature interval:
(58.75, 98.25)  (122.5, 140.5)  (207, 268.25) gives 0.4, 1.17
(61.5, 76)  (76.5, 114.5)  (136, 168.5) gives -0.5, 1.15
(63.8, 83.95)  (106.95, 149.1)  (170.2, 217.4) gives 0.8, 1.16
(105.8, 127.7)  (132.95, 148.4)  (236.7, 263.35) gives 0.2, 1.14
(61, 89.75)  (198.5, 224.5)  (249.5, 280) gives -2.5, 1.11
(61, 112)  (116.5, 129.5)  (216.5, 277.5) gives 0.2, 1.16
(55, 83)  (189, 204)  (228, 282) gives -0.1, 1.15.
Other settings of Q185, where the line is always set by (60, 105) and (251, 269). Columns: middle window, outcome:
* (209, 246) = -5.00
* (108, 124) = 0.08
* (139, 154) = 0.23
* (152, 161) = -0.04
